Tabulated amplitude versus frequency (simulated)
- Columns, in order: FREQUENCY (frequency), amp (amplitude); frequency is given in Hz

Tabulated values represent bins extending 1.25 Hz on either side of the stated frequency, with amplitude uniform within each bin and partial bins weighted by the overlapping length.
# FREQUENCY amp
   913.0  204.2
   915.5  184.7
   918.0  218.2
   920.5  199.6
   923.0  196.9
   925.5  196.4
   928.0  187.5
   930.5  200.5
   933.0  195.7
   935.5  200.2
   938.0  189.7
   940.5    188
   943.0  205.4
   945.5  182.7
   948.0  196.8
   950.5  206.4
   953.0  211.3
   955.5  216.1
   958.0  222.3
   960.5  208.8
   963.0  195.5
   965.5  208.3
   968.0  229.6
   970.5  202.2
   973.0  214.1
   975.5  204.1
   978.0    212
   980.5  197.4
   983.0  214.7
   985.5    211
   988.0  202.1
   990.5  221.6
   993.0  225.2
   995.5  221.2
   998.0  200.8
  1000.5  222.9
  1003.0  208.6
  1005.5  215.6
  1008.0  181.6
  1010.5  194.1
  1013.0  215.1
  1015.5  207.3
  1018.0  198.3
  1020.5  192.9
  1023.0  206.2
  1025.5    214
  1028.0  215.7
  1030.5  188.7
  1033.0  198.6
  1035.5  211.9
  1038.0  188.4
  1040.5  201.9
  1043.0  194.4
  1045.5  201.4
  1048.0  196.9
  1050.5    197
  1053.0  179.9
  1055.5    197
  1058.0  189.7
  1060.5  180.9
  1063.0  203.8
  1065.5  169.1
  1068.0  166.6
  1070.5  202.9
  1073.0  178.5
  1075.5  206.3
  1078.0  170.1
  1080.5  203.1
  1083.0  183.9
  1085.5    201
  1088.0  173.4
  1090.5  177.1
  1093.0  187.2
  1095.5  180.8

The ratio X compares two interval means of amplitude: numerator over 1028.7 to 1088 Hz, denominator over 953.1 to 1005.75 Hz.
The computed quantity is 0.9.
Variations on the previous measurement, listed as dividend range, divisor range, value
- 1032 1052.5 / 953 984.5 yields 0.94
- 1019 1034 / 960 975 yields 0.97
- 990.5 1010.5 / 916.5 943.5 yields 1.06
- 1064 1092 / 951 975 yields 0.87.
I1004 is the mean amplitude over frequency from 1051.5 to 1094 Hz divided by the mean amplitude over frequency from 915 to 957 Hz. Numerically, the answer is 0.9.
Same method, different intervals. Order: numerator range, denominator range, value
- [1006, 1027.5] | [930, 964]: 1.00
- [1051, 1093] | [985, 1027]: 0.90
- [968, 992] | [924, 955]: 1.07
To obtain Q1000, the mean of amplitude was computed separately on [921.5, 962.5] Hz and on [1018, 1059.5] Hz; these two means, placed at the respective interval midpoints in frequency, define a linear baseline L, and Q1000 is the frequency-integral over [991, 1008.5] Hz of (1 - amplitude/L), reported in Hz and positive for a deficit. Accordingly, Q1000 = -1.2 Hz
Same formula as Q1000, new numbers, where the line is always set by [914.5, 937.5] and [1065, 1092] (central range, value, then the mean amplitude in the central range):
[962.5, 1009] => -4.2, 210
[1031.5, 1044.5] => -0.7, 199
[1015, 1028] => -1.0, 205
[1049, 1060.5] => -0.2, 190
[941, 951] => 0.0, 196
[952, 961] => -0.9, 215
